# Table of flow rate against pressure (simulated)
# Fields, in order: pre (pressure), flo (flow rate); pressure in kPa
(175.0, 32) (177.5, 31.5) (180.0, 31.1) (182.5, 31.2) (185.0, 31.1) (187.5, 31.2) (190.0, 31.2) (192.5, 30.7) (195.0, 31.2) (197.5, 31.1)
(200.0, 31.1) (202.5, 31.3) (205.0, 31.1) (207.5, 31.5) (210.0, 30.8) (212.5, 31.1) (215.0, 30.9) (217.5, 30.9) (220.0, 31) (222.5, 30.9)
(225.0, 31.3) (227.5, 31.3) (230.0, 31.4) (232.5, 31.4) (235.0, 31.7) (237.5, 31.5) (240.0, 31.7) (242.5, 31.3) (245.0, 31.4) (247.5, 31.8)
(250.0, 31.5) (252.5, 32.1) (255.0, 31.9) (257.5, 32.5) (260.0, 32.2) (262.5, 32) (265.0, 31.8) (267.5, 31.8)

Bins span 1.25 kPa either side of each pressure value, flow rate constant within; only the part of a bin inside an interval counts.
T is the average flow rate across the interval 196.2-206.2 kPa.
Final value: 31.2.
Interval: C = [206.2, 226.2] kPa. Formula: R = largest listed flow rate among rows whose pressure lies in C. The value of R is 31.5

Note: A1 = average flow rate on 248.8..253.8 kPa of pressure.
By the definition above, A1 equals 31.8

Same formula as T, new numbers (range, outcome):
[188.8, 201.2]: 31.1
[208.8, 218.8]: 30.9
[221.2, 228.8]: 31.2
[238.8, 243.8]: 31.5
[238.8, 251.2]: 31.5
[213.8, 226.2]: 31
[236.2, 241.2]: 31.6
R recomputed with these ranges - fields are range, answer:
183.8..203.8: 31.3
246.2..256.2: 32.1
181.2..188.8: 31.2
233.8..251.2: 31.8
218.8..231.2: 31.4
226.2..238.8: 31.7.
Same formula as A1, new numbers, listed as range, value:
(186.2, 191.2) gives 31.2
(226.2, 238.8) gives 31.5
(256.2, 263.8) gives 32.2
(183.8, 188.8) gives 31.2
